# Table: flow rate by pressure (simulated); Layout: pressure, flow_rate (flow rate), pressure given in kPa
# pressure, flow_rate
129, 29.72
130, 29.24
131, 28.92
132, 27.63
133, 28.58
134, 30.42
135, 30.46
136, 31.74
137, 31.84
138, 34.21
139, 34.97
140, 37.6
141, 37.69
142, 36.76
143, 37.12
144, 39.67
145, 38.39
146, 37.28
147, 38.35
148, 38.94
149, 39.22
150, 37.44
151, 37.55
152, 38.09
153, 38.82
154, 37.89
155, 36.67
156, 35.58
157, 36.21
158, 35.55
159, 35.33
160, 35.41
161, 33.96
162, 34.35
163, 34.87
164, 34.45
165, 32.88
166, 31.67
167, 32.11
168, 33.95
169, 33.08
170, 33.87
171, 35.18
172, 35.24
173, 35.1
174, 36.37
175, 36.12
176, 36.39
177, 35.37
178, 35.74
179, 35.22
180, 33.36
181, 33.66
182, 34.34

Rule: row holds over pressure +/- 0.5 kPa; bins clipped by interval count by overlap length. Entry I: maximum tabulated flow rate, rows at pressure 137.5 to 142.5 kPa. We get 37.69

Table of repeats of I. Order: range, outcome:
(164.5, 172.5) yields 35.24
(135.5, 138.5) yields 34.21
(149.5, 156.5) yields 38.82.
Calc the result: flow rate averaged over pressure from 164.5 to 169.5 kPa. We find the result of 32.7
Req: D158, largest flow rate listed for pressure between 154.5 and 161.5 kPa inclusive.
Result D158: 36.67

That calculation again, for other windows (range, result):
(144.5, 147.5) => 38.39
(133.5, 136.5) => 31.74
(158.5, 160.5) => 35.41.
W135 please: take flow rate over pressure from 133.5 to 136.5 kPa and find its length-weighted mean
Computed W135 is 30.9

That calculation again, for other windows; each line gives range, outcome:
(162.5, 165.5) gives 34.1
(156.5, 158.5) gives 35.9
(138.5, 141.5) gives 36.8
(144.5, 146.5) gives 37.8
